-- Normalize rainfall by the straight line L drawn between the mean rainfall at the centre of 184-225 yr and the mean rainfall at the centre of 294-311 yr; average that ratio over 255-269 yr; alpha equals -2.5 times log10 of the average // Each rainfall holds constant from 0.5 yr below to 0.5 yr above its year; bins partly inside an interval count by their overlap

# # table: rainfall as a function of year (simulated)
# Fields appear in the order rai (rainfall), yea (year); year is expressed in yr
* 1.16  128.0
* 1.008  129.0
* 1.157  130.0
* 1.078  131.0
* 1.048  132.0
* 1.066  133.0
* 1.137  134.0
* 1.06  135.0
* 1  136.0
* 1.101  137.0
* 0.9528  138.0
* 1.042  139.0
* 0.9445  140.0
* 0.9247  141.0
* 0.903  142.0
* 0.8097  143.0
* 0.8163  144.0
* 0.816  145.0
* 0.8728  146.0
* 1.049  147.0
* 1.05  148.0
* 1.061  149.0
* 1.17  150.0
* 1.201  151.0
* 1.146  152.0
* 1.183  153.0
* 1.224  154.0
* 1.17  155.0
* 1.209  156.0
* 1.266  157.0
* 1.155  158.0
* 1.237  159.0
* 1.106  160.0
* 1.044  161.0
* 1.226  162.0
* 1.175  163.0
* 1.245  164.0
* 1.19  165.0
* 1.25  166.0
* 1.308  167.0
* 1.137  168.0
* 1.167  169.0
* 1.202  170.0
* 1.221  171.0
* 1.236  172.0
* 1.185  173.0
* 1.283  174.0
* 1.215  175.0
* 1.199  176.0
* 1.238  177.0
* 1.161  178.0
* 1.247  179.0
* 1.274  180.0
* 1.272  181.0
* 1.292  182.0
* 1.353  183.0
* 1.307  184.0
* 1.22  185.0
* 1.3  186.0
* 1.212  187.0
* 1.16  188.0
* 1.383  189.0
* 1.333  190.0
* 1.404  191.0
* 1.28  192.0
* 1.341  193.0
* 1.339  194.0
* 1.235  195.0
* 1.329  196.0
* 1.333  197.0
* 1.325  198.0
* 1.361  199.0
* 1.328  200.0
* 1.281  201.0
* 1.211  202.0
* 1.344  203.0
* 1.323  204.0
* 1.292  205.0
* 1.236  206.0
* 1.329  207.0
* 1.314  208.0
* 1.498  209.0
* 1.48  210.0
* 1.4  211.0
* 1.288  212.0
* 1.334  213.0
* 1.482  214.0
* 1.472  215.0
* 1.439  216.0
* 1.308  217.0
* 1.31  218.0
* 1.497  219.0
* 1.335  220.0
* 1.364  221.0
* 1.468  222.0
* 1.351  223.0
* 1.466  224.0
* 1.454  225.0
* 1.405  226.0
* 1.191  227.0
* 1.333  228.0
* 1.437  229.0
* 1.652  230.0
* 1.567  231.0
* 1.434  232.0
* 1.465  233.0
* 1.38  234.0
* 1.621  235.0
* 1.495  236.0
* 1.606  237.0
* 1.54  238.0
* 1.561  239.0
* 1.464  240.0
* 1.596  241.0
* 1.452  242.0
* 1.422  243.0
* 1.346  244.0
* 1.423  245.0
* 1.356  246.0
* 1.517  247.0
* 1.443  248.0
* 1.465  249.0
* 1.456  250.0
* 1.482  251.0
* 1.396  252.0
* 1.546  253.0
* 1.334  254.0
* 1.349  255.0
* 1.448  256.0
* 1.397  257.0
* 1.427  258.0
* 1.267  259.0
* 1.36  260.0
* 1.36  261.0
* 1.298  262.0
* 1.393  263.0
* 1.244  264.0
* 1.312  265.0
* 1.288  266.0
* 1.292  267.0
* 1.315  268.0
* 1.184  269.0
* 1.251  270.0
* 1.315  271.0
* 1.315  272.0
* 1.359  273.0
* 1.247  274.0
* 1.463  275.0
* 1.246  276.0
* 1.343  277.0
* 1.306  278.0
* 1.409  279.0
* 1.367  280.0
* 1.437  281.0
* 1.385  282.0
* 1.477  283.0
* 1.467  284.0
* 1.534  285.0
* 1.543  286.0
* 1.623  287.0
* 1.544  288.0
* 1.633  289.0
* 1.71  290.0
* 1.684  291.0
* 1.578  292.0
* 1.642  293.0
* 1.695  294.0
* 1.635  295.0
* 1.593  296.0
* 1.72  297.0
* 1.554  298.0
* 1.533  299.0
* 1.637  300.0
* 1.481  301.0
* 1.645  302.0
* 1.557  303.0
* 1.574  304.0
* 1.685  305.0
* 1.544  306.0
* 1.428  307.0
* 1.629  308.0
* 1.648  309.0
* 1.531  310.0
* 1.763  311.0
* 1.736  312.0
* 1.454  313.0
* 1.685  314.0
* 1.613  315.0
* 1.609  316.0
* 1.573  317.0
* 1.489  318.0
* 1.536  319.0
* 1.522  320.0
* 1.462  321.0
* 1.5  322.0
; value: 0.12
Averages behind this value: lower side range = 1.34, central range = 1.33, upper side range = 1.6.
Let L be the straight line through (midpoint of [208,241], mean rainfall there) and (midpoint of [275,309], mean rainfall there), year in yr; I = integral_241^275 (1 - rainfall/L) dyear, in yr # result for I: 2.7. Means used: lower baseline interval 1.44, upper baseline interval 1.54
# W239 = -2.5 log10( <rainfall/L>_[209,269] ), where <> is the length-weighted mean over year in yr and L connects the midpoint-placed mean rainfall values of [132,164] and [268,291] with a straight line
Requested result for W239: -0.08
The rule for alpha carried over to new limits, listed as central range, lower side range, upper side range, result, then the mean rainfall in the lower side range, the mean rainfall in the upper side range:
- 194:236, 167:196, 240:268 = -0.05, 1.26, 1.39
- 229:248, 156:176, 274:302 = -0.07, 1.2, 1.52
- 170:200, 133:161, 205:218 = -0.03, 1.06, 1.38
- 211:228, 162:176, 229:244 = 0.04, 1.22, 1.51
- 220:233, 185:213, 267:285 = -0.07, 1.32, 1.35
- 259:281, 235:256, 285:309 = 0.16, 1.47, 1.6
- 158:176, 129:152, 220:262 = -0.07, 1.01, 1.44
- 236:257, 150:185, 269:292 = -0.07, 1.21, 1.44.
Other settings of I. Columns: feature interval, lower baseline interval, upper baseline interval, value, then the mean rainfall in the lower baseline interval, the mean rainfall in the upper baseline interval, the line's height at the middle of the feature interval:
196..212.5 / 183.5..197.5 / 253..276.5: -0.4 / 1.3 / 1.33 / 1.3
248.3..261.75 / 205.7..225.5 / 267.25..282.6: -0.5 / 1.39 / 1.33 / 1.35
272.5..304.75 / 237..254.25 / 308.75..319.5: 0.7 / 1.46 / 1.6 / 1.55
